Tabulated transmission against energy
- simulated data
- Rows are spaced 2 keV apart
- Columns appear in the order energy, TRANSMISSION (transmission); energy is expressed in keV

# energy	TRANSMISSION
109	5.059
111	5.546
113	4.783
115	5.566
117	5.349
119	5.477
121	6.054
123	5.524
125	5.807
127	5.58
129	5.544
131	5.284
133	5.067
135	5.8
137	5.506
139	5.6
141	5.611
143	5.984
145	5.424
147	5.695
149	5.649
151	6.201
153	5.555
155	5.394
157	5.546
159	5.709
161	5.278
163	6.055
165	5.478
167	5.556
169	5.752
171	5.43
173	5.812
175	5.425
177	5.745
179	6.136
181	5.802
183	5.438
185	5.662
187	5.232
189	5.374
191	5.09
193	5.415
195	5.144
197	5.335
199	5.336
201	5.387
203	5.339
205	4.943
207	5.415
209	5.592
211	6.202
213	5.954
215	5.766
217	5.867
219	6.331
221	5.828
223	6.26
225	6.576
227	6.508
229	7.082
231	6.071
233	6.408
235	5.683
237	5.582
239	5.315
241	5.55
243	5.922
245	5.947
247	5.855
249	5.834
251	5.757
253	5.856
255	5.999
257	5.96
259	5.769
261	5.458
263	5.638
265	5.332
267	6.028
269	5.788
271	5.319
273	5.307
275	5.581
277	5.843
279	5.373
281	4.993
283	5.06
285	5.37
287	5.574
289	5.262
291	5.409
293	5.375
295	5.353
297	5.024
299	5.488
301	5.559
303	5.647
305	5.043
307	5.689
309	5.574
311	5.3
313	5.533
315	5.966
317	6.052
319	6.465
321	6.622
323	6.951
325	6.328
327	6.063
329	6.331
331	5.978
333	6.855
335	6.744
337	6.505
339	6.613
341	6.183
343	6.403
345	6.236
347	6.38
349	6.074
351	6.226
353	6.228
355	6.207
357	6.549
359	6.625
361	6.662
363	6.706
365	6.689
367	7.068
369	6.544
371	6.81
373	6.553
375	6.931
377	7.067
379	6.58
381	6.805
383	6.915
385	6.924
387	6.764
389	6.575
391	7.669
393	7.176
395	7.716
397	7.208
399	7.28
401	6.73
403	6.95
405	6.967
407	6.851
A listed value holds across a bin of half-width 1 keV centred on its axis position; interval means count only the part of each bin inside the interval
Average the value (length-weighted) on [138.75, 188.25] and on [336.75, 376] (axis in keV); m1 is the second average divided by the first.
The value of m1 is 1.15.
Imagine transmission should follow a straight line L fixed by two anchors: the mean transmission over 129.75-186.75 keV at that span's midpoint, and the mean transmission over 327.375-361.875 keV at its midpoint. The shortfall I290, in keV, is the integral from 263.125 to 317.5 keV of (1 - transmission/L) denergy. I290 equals 6.13 keV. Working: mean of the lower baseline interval 5.62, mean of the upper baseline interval 6.39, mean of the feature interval 5.47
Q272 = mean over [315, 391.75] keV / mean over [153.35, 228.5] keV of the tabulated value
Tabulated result 1.16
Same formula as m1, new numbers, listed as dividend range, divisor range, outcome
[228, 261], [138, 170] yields 1.04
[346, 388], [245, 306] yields 1.20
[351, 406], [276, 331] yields 1.20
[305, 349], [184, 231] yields 1.08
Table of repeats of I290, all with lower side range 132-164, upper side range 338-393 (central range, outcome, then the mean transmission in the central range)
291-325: 3.4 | 5.74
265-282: 1.9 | 5.52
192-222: 1.6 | 5.59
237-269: 1.9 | 5.74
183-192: 0.7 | 5.35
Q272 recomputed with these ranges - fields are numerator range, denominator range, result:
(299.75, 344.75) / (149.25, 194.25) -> 1.09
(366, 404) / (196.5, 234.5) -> 1.18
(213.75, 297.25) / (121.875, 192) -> 1.03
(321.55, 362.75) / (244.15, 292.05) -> 1.15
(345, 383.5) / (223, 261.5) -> 1.11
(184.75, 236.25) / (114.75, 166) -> 1.03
